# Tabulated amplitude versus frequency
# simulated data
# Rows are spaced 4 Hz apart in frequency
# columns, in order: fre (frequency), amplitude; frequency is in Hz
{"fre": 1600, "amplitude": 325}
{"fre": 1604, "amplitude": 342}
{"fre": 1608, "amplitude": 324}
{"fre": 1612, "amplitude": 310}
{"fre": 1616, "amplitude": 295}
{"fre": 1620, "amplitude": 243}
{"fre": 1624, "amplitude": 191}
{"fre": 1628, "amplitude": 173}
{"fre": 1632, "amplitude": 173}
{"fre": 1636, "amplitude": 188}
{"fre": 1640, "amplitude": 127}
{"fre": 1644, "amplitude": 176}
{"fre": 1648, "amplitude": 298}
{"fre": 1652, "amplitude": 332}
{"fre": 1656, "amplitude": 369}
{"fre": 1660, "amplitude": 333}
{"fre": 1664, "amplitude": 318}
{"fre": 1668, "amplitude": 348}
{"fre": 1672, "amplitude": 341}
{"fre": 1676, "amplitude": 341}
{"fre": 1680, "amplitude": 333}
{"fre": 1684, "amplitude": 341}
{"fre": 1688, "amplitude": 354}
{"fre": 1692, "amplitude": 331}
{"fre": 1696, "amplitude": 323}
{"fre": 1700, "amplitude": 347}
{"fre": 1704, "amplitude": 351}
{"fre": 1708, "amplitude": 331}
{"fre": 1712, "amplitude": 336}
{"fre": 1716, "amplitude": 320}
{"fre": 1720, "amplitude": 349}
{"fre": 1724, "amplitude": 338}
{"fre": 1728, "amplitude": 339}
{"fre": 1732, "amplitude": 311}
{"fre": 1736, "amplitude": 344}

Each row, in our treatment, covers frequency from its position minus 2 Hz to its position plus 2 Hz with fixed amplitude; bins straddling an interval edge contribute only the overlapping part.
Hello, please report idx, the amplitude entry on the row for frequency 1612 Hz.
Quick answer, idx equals 310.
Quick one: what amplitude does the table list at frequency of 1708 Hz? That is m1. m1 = 331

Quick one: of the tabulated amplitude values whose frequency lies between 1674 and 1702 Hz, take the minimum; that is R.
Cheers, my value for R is 323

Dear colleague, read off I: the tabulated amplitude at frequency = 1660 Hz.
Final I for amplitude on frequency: 333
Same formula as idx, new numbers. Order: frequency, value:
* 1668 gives 348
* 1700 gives 347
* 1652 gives 332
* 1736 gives 344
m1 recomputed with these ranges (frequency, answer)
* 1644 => 176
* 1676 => 341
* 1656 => 369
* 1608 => 324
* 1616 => 295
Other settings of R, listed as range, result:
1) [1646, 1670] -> 298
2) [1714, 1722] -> 320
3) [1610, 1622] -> 243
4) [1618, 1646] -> 127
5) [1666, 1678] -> 341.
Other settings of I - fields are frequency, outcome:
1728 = 339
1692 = 331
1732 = 311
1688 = 354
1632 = 173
